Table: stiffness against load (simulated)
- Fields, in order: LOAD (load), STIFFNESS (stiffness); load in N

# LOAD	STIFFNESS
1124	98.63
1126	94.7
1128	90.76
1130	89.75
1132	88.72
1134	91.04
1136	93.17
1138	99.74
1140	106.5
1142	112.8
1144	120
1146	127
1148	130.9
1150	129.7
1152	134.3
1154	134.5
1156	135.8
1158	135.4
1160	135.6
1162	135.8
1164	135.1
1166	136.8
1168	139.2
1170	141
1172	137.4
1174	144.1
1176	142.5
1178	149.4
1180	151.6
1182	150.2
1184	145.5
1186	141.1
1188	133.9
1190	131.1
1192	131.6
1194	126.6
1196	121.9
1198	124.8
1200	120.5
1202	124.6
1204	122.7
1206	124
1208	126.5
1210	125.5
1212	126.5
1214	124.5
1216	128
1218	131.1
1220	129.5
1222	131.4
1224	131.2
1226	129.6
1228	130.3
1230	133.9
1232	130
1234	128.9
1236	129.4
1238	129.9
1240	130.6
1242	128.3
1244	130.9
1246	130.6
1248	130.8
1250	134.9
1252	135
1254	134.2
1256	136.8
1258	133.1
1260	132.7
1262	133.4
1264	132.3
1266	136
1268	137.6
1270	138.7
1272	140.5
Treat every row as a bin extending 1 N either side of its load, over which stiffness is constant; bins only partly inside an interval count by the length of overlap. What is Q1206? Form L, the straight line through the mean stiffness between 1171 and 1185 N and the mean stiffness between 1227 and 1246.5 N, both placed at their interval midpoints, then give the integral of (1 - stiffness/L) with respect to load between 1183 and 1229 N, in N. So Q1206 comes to 3.2 N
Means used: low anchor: 146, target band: 129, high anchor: 130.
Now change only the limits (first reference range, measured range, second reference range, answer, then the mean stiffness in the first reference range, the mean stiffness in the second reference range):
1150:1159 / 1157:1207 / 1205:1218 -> -1.8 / 134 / 126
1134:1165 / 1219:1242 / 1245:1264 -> 0.1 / 123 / 133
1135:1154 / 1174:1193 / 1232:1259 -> -2.9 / 118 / 132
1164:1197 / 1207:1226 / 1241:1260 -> 1.0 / 139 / 133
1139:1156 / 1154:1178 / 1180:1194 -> -1.2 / 125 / 139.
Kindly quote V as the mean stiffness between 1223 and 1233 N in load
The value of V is 131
